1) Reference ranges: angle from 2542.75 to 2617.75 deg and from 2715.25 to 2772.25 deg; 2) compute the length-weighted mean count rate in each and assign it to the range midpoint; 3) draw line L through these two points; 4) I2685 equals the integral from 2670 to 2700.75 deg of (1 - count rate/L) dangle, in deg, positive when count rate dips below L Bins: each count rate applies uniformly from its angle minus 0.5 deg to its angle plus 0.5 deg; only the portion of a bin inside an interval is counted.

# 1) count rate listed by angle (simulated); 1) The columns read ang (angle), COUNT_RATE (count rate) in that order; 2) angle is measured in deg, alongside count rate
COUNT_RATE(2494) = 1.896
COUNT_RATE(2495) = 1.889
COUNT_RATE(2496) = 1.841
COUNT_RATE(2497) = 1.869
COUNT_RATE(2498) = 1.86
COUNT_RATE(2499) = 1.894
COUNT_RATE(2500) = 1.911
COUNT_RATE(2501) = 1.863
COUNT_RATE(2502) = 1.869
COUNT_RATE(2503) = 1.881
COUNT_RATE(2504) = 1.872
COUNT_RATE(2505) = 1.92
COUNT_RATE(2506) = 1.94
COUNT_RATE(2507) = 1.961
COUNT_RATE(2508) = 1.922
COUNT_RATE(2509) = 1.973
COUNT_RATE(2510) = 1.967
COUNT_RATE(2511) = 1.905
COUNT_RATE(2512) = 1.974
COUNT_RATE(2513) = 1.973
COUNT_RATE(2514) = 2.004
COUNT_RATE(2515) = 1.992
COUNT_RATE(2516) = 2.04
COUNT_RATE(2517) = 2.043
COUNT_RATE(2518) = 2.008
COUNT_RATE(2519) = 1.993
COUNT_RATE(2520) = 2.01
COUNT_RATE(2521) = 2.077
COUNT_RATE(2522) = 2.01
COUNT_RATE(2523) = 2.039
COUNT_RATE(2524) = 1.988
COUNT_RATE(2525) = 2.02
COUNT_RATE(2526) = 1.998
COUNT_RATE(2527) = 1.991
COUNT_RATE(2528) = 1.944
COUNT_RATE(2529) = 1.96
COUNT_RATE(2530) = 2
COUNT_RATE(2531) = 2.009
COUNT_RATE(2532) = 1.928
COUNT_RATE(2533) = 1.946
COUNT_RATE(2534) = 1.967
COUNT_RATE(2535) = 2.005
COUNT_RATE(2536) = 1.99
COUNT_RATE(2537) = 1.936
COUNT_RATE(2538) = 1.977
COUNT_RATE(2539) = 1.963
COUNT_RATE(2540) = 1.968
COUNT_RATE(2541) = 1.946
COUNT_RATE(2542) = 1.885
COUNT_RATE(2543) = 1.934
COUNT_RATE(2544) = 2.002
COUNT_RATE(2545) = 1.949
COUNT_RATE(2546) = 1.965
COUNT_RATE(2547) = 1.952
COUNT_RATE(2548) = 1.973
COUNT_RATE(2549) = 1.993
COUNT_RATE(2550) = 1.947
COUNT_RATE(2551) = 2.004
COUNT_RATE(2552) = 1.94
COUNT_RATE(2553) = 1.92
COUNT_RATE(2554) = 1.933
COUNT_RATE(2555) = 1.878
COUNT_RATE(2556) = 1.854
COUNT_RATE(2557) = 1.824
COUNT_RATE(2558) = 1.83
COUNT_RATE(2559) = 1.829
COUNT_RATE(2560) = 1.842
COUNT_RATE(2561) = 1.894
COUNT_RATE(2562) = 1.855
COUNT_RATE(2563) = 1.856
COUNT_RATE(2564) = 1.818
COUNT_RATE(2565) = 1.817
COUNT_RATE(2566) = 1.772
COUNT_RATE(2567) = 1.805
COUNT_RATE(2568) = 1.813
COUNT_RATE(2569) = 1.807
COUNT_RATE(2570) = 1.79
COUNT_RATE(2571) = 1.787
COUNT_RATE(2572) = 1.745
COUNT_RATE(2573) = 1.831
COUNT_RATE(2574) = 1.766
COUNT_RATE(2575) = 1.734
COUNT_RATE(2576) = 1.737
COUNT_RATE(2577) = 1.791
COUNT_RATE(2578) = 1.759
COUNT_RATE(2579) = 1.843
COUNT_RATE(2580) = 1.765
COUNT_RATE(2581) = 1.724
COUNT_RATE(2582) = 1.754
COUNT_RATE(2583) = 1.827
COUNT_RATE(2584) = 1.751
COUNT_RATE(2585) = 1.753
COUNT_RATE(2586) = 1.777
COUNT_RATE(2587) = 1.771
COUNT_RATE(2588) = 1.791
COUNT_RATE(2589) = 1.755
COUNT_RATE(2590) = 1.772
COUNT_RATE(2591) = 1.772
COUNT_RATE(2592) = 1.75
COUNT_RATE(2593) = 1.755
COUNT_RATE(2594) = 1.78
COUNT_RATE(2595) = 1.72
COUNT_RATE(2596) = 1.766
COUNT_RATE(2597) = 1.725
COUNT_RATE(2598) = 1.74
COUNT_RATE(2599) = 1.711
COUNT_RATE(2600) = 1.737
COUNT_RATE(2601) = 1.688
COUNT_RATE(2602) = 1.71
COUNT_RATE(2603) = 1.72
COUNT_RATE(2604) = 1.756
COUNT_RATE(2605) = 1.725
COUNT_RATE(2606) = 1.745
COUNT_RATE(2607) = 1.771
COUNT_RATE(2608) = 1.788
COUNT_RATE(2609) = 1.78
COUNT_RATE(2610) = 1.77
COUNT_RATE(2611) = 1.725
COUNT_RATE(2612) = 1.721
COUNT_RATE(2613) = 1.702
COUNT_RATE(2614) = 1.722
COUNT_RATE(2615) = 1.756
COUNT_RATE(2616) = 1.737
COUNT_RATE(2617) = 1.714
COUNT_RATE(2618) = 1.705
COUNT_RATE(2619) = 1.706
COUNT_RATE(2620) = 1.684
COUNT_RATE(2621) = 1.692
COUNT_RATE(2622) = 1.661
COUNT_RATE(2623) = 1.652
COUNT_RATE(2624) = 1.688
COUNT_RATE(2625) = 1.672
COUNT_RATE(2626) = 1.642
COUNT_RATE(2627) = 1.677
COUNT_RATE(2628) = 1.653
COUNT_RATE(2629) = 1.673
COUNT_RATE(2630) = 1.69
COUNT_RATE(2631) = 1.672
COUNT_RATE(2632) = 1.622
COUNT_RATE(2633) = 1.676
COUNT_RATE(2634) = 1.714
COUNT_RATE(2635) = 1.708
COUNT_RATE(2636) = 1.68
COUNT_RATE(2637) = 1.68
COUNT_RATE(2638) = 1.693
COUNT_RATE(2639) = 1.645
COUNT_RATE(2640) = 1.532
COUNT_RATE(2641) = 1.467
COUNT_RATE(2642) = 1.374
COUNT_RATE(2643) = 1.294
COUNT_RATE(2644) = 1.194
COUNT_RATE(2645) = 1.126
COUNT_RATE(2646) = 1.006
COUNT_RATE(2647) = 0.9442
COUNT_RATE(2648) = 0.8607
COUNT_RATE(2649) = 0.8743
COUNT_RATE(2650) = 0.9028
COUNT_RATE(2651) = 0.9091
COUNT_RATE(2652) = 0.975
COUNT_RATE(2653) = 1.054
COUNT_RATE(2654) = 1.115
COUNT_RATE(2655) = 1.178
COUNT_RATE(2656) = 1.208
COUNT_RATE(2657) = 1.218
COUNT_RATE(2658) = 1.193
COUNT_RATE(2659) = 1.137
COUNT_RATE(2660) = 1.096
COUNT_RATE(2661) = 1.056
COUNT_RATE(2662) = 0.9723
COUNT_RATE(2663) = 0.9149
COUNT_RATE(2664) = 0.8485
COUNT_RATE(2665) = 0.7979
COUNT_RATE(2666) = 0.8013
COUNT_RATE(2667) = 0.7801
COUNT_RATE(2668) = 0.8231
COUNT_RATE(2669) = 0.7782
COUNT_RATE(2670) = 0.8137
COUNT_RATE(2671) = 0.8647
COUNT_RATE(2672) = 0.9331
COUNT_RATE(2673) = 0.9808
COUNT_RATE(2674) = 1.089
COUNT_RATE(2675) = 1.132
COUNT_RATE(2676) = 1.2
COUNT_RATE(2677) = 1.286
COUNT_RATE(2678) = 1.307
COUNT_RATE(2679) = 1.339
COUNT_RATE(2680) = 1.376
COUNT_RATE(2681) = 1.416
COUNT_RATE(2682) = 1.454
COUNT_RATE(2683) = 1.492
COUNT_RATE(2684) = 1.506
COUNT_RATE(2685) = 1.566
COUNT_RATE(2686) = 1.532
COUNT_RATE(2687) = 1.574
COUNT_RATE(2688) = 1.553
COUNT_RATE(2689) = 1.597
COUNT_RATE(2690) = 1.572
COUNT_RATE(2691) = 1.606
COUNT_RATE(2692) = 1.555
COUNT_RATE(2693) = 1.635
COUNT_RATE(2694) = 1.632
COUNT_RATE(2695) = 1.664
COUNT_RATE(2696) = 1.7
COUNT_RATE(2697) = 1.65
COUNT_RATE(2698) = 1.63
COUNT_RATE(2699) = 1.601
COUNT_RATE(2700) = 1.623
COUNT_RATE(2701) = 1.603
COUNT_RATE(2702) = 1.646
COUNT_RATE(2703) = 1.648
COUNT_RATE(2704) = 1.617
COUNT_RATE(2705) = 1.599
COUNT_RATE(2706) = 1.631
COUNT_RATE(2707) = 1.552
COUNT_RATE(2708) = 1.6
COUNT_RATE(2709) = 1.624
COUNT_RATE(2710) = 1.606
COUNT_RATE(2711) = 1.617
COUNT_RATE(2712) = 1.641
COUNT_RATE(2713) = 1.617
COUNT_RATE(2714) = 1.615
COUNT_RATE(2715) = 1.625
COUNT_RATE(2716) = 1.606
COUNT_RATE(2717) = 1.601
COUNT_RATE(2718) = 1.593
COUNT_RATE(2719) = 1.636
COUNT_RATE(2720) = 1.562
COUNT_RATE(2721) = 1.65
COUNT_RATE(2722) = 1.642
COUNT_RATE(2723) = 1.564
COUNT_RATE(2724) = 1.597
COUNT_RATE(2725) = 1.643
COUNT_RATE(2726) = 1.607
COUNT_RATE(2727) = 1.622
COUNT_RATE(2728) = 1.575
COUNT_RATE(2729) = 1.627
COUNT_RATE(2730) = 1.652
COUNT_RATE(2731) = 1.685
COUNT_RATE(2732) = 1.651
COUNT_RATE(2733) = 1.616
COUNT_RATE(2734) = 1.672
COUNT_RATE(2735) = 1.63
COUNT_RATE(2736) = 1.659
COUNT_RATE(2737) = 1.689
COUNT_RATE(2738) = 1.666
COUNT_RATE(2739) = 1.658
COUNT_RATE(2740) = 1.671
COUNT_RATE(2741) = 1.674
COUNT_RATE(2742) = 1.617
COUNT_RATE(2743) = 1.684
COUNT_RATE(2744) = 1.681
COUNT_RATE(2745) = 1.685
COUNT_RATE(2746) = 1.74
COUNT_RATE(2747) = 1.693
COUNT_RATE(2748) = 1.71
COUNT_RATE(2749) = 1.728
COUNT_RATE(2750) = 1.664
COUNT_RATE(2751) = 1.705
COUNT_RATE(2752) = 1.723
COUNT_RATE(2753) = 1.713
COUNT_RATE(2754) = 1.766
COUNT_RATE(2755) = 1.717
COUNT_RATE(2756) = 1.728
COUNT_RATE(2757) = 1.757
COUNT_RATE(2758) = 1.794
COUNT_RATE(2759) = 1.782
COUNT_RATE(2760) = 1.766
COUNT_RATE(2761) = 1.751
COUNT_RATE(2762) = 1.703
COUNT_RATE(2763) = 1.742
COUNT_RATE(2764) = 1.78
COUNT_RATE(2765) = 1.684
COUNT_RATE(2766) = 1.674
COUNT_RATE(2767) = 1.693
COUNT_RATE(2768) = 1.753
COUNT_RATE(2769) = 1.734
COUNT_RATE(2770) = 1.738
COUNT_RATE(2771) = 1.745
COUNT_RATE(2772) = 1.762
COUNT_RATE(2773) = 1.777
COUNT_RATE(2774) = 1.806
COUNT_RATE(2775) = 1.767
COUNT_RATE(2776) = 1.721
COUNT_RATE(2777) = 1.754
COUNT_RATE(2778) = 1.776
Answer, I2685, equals 5.3 deg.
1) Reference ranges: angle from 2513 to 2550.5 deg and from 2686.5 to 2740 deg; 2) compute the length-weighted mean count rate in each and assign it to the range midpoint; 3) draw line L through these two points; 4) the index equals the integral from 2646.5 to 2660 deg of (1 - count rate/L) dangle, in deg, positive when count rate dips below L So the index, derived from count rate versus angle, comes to 5.4 deg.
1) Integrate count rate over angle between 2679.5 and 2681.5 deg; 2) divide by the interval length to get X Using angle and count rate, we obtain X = 1.4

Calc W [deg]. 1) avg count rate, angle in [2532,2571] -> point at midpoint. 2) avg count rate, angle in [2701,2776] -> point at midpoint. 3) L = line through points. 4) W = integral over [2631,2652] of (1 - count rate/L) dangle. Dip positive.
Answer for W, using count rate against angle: 5.3 deg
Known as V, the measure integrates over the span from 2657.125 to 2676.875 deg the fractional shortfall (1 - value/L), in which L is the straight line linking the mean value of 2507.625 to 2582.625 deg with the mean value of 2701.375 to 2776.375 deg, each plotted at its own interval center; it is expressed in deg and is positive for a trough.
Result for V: 8.9 deg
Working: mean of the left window 1.91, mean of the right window 1.67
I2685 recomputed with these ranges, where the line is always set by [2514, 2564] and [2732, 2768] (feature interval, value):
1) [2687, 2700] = 1.14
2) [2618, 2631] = 1.24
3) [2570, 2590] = 1.40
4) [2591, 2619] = 2.06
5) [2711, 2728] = 1.24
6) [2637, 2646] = 2.09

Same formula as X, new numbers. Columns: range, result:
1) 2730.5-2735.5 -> 1.65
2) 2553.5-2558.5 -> 1.86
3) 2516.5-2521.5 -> 2.03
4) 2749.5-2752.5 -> 1.7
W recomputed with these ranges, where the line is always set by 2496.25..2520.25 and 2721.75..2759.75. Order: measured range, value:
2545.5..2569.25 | 0.1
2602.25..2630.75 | 1.7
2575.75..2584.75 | 0.4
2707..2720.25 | 0.8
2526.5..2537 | -0.3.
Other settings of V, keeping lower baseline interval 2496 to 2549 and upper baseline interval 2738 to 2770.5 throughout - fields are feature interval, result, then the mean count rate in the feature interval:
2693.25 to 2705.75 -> 0.98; 1.63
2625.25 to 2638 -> 1.18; 1.67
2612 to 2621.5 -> 0.75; 1.71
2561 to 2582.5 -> 1.31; 1.79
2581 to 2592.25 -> 0.73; 1.77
